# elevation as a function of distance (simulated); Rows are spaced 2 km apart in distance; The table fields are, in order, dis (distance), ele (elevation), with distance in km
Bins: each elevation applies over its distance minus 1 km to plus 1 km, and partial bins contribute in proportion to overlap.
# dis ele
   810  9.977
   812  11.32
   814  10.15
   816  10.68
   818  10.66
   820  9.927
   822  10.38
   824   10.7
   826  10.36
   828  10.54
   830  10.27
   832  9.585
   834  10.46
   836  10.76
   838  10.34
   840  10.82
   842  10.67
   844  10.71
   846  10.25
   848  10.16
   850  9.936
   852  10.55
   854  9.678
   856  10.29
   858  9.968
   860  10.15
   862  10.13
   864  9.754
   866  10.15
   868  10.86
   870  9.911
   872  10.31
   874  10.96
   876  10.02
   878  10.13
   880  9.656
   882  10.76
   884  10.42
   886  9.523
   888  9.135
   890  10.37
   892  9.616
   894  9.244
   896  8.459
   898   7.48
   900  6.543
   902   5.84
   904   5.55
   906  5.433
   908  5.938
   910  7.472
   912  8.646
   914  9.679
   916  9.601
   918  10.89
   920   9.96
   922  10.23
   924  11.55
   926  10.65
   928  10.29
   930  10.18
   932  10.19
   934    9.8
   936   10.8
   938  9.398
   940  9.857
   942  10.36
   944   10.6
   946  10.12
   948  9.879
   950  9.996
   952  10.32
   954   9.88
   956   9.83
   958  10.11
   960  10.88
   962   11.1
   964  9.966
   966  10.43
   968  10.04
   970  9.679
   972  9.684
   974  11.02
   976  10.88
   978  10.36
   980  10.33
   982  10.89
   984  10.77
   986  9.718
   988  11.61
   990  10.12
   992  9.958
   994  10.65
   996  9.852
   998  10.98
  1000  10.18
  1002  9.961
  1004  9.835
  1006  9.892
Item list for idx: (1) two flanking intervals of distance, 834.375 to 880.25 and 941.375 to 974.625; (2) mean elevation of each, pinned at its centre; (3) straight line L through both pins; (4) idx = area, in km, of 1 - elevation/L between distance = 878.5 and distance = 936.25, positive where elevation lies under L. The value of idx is 6.5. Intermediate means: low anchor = 10.3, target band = 9.09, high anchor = 10.2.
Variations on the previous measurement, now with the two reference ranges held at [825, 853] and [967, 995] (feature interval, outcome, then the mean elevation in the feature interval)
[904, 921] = 3.5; 8.28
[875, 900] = 2.3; 9.45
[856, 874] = 0.3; 10.2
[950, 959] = 0.3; 10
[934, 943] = 0.3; 10.1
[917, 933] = -0.1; 10.5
